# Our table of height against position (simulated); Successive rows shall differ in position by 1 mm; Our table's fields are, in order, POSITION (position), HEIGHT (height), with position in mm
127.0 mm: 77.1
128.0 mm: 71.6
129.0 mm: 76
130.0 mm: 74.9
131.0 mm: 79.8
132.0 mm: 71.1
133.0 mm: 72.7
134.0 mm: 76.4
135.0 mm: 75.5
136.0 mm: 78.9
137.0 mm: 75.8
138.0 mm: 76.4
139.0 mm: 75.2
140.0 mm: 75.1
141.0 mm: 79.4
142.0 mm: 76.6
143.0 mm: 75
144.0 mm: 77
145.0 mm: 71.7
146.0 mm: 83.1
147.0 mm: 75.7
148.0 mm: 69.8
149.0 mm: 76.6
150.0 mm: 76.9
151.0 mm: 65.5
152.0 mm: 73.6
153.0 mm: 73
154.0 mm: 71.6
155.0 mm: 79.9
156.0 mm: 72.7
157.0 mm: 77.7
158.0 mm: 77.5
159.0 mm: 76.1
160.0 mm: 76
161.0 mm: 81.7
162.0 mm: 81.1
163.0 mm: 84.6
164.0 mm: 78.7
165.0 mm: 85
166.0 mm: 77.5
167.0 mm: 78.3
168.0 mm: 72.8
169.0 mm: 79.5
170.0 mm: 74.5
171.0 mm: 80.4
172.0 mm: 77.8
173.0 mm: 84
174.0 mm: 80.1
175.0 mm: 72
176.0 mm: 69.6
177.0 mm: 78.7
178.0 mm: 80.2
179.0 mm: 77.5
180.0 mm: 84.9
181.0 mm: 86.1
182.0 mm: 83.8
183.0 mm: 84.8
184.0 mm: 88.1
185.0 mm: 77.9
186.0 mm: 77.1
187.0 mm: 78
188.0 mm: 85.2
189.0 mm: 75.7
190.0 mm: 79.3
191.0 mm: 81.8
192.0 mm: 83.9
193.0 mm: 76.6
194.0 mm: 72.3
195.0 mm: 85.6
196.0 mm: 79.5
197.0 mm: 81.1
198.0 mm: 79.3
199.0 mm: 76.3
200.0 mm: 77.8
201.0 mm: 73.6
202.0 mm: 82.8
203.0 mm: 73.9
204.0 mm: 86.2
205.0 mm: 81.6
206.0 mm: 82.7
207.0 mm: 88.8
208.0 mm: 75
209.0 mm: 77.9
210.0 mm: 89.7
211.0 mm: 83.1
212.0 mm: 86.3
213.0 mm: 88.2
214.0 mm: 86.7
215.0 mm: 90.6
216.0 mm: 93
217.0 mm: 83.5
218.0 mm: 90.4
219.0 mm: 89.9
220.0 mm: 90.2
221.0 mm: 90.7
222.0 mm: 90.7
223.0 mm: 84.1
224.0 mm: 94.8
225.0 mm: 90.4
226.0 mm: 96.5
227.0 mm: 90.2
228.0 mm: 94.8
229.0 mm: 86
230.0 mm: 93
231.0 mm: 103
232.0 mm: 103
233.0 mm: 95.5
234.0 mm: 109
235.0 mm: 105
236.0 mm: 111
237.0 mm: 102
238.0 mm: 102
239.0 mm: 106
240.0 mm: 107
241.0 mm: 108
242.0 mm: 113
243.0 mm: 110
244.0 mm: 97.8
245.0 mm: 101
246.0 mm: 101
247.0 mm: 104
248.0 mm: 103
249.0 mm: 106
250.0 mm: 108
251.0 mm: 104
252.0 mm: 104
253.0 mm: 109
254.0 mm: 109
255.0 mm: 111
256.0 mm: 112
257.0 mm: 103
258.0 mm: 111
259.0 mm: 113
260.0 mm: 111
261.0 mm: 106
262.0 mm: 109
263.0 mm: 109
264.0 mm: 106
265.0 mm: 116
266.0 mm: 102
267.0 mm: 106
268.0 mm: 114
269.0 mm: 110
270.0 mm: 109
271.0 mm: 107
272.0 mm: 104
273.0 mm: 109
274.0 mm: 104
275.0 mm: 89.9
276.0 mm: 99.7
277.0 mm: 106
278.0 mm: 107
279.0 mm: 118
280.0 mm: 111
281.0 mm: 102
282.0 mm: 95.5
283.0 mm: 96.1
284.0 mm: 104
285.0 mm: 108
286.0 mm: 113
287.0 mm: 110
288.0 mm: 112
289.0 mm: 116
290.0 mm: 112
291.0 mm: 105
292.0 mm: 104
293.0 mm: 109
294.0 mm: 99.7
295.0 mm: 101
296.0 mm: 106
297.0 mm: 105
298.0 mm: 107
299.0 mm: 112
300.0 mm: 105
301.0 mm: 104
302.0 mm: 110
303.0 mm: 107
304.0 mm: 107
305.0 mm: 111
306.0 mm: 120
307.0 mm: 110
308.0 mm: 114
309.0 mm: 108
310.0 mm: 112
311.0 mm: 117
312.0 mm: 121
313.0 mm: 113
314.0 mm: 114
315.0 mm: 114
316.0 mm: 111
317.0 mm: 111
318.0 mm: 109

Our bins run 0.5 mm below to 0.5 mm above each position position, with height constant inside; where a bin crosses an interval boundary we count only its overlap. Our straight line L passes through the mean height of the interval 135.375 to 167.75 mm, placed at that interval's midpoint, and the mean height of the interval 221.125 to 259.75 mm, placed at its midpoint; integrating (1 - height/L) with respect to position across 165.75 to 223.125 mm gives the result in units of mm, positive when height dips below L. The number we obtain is 4.70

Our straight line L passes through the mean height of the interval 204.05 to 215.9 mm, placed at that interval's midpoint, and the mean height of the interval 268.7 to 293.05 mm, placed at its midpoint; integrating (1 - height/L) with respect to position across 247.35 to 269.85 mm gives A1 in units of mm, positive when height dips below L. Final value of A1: -1.9 mm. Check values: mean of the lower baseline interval 84.9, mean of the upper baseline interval 106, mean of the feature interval 108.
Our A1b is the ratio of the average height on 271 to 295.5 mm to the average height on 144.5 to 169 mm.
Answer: 1.38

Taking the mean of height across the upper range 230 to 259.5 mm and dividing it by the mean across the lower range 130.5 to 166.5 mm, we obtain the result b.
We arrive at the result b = 1.38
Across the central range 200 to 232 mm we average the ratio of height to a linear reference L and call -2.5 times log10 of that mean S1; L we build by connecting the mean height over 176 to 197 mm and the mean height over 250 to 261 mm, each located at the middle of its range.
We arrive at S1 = 0.06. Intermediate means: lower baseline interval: 80.6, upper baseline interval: 109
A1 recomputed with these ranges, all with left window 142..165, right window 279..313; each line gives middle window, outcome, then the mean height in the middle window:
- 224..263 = -2.9 mm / 104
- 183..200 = 1.0 mm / 79.9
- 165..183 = 0.4 mm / 79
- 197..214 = 1.3 mm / 81.6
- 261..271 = -0.7 mm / 109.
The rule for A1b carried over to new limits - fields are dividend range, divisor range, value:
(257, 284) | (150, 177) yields 1.38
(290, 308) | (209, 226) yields 1.21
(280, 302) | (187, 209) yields 1.33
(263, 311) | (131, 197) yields 1.38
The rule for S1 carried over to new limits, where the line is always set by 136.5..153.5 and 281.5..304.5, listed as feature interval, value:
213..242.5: -0.042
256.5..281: -0.064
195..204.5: 0.097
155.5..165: -0.006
